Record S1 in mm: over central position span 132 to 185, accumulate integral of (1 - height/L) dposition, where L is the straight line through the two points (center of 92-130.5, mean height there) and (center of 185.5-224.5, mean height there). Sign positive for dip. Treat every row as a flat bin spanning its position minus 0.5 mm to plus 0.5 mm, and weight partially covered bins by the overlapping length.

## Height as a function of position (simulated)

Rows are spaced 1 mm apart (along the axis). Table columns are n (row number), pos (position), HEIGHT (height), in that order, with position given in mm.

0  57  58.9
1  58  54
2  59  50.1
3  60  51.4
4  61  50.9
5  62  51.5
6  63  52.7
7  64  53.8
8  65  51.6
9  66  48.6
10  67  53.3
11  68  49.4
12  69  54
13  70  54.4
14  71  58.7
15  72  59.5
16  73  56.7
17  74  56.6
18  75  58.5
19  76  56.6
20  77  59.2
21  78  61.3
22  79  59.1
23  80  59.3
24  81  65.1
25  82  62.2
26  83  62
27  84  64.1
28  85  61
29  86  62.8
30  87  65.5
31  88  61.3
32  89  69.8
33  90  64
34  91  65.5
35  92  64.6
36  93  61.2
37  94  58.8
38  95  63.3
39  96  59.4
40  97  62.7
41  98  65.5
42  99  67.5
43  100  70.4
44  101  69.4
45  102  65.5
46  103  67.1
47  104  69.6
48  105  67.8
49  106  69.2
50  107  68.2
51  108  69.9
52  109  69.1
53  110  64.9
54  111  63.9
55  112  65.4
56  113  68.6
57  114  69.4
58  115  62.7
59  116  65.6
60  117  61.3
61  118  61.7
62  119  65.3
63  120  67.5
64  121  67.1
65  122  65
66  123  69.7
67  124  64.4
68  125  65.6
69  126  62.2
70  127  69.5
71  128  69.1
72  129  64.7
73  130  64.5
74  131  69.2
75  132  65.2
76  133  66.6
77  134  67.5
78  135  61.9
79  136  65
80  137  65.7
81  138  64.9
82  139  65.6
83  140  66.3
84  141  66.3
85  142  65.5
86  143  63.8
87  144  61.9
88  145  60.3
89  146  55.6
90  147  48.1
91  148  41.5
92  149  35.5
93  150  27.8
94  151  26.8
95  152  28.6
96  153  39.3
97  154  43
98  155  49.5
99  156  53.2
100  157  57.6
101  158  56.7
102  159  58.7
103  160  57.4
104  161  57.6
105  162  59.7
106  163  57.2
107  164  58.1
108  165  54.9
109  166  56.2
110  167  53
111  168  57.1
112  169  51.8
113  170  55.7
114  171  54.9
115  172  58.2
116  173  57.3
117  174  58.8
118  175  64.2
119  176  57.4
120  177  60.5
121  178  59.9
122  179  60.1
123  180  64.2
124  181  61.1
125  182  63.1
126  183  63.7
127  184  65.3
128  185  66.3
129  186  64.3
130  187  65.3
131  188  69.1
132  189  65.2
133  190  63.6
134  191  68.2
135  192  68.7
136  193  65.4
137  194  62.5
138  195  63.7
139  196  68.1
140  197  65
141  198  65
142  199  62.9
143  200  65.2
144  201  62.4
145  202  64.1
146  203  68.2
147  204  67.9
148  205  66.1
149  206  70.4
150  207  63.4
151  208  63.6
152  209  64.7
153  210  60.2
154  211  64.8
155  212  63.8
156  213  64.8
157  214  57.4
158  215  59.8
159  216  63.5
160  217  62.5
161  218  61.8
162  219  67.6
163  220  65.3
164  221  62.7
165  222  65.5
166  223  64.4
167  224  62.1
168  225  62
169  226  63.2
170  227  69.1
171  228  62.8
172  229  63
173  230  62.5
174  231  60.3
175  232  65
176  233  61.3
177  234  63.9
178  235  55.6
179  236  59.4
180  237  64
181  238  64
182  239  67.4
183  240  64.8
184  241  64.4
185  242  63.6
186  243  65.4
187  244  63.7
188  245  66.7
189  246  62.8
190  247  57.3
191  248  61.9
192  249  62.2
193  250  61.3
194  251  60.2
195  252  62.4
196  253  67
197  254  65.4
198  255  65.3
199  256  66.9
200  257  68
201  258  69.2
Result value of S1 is 7.05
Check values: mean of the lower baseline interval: 65.8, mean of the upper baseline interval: 64.6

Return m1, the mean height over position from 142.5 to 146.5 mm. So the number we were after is 60.4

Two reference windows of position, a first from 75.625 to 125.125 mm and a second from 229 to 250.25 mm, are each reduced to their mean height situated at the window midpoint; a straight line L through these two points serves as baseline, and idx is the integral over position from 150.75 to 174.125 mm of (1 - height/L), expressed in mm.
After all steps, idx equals 4.1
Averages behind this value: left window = 64.7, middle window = 52.7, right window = 62.8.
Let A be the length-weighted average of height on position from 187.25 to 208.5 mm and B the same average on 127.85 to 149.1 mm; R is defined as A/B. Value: 1.1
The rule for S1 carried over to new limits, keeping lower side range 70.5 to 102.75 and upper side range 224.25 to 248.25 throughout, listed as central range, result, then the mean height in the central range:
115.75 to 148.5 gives -0.58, 63.7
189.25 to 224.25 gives -0.83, 64.5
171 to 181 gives 0.47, 59.9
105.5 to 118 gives -0.75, 66.3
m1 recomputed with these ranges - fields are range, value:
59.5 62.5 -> 51.3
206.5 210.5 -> 63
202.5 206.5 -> 68.2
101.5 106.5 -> 67.8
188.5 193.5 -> 66.2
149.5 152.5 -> 27.7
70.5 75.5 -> 58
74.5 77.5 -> 58.1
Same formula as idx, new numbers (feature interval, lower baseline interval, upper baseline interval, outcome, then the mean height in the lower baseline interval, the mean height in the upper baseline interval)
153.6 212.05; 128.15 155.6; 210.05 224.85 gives -1.41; 55.7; 63.2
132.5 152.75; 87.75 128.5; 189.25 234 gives 3.18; 65.8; 64.2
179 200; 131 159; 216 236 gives -1.97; 54.8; 63.1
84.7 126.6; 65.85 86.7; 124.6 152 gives -4.87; 58.4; 58.9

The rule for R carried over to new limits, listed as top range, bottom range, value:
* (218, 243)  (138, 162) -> 1.22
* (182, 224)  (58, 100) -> 1.10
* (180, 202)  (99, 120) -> 0.97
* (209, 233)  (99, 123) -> 0.95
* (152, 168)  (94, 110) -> 0.80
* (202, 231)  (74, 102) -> 1.02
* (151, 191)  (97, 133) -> 0.86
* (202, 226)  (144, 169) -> 1.28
